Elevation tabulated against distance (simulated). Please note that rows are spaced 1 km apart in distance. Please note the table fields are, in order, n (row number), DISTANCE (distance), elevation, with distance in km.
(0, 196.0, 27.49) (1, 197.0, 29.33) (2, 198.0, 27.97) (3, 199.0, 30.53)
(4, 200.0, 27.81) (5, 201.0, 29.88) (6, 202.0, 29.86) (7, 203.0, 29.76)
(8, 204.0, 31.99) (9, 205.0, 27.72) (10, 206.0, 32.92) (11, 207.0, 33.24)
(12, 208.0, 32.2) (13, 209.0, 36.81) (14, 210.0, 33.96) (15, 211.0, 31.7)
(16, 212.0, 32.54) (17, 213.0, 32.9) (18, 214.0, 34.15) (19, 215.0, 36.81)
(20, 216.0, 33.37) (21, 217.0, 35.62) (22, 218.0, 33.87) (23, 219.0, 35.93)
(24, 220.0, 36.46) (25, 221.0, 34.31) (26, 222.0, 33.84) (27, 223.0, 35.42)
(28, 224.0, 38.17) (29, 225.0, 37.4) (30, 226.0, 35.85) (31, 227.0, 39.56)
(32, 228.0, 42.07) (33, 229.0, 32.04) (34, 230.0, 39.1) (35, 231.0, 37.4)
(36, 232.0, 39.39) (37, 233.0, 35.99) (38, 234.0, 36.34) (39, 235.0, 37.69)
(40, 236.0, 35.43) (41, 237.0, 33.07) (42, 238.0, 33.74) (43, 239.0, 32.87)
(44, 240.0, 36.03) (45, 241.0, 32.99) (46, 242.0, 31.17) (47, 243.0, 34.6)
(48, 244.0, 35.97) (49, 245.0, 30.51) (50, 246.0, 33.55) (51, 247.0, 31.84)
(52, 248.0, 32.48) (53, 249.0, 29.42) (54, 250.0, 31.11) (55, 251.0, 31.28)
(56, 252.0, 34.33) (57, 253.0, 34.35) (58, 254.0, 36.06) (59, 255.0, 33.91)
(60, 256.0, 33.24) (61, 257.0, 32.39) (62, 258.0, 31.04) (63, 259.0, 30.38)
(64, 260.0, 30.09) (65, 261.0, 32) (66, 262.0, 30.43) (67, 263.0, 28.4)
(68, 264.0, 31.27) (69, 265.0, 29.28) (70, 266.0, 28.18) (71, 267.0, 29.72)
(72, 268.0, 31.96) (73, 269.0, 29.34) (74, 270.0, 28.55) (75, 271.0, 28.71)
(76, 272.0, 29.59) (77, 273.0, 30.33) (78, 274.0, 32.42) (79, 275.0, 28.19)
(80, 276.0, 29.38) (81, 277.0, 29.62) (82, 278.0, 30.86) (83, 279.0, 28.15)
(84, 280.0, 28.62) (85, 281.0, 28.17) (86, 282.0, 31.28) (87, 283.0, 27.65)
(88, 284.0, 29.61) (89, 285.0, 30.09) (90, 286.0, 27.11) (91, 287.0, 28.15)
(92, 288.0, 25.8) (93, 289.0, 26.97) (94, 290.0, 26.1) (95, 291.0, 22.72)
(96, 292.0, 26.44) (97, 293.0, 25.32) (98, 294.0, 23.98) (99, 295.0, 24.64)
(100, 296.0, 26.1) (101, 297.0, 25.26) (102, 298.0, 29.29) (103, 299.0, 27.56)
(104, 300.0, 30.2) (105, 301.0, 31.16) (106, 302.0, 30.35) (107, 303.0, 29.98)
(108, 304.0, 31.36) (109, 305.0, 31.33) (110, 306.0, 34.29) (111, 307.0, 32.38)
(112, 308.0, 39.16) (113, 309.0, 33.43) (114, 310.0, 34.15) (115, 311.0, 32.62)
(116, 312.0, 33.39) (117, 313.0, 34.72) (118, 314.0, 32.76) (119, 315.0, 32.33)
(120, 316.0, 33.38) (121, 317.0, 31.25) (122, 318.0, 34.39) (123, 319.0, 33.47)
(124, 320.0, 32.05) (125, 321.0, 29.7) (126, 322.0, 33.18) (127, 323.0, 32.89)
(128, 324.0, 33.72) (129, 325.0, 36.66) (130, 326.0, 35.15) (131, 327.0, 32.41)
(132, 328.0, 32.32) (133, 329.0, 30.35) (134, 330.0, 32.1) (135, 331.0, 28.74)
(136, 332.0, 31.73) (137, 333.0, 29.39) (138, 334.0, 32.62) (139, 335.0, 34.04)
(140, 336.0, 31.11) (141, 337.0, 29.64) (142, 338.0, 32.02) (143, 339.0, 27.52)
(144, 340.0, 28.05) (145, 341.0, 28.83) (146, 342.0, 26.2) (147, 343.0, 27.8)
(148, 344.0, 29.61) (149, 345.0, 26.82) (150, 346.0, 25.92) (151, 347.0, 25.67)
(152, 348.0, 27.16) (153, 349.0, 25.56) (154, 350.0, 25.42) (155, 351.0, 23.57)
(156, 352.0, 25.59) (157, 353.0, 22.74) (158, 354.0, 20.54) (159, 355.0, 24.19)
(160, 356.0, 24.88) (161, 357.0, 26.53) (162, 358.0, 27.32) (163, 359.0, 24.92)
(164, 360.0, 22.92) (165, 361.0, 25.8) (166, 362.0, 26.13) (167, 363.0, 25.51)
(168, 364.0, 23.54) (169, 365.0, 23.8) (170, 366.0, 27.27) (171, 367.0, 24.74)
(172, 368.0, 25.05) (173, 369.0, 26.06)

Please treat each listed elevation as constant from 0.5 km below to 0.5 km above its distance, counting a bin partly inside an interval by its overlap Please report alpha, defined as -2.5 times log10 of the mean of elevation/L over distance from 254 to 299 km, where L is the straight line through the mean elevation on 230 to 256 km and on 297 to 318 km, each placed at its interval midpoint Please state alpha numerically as 0.15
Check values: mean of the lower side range 34.1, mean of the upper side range 32.1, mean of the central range 28.9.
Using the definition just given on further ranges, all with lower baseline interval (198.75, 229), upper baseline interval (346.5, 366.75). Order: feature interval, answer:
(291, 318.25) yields -0.09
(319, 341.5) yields -0.19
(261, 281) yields 0.02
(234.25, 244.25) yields -0.07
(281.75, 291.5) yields 0.07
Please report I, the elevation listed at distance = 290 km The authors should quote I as 26.1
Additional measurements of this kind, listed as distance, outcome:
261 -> 32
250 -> 31.11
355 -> 24.19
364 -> 23.54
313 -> 34.72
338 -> 32.02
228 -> 42.07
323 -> 32.89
